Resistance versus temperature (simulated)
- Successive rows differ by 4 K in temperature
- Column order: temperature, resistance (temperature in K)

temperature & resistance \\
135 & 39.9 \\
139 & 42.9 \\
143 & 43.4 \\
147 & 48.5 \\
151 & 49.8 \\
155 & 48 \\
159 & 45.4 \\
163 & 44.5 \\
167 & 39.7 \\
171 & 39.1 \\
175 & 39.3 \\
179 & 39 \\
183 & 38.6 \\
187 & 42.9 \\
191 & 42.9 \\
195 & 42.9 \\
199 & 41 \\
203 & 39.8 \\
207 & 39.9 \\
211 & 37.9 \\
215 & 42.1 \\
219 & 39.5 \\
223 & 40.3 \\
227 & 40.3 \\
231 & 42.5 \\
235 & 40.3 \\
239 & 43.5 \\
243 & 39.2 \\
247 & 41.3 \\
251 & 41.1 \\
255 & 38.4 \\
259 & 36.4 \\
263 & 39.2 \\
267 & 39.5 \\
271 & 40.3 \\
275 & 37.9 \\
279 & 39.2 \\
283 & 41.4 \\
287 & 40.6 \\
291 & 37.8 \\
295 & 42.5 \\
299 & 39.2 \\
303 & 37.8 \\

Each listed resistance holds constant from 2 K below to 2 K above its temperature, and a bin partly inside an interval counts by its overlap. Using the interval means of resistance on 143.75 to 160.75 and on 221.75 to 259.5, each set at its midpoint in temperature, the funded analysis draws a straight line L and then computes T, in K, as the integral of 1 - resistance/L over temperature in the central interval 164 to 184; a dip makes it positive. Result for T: 2.8 K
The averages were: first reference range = 47.6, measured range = 39.4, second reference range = 40.5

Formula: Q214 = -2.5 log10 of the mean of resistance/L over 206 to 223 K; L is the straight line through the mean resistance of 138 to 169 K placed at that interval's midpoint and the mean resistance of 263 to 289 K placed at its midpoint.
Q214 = 0.070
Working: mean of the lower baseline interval 45.4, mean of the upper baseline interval 39.8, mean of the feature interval 39.9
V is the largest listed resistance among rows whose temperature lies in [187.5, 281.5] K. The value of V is 43.5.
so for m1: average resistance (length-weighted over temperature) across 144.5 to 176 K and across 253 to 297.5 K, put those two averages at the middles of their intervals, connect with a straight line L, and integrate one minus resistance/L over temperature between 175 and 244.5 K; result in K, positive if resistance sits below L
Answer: 2.51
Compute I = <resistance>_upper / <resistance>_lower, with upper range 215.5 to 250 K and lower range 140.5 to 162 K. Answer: 0.9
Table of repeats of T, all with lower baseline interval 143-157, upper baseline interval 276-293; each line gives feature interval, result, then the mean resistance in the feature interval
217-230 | 0.96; 40.2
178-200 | 2.04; 41.3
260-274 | 0.49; 39.3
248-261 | 0.84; 38.8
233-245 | 0.42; 41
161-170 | 1.01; 41.8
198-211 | 1.40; 39.8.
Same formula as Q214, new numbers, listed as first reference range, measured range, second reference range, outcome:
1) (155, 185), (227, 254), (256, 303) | -0.029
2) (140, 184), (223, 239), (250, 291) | -0.013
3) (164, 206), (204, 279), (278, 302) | 0.010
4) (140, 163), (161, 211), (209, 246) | 0.082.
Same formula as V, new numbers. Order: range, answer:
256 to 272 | 40.3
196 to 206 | 41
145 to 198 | 49.8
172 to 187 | 42.9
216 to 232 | 42.5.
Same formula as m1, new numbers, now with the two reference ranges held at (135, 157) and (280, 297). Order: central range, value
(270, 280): 0.5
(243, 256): 0.5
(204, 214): 1.0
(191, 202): 0.5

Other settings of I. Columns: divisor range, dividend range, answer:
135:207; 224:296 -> 0.94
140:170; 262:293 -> 0.87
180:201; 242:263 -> 0.95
